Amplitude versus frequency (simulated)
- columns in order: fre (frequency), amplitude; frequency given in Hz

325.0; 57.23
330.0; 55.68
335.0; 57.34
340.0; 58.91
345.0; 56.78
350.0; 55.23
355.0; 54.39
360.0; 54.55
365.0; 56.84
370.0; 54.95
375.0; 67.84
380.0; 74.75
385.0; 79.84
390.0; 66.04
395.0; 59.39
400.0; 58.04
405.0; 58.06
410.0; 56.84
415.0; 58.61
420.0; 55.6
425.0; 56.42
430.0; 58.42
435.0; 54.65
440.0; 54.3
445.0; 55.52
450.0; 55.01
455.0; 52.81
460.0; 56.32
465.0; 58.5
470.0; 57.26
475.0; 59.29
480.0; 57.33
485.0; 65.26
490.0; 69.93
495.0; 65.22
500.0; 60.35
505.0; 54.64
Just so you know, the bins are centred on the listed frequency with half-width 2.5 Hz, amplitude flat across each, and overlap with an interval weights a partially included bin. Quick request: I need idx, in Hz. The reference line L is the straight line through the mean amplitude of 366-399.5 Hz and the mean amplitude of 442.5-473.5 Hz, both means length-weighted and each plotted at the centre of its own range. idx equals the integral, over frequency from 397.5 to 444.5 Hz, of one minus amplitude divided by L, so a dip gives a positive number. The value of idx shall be 3.3 Hz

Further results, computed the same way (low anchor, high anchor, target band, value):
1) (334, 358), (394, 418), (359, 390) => -4.42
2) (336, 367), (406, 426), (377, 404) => -4.97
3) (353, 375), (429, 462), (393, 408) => -0.66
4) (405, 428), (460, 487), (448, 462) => 0.91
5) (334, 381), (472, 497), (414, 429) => 1.02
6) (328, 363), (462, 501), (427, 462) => 2.81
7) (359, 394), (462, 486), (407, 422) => 1.36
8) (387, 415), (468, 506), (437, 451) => 1.33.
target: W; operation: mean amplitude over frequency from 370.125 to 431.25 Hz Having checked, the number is 62.3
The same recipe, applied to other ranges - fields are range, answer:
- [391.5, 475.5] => 56.8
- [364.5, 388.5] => 67.6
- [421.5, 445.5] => 55.9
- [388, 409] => 60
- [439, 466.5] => 55.4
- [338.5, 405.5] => 61.2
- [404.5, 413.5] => 57.4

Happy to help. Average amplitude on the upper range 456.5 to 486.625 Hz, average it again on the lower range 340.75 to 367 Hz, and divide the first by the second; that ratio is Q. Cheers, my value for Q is 1.05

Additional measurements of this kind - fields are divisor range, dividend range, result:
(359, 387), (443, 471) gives 0.86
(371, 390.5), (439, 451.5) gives 0.77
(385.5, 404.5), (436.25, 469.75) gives 0.88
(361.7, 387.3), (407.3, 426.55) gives 0.86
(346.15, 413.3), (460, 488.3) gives 0.97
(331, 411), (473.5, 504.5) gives 1.03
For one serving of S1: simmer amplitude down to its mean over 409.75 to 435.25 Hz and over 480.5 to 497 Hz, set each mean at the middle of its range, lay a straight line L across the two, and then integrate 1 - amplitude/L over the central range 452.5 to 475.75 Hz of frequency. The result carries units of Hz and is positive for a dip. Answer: 2.2 Hz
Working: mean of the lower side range 56.9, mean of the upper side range 65.7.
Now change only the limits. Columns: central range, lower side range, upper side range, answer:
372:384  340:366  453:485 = -3.3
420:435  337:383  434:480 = 0.1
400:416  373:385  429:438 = 1.6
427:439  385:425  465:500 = 0.9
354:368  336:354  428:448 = 0.3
